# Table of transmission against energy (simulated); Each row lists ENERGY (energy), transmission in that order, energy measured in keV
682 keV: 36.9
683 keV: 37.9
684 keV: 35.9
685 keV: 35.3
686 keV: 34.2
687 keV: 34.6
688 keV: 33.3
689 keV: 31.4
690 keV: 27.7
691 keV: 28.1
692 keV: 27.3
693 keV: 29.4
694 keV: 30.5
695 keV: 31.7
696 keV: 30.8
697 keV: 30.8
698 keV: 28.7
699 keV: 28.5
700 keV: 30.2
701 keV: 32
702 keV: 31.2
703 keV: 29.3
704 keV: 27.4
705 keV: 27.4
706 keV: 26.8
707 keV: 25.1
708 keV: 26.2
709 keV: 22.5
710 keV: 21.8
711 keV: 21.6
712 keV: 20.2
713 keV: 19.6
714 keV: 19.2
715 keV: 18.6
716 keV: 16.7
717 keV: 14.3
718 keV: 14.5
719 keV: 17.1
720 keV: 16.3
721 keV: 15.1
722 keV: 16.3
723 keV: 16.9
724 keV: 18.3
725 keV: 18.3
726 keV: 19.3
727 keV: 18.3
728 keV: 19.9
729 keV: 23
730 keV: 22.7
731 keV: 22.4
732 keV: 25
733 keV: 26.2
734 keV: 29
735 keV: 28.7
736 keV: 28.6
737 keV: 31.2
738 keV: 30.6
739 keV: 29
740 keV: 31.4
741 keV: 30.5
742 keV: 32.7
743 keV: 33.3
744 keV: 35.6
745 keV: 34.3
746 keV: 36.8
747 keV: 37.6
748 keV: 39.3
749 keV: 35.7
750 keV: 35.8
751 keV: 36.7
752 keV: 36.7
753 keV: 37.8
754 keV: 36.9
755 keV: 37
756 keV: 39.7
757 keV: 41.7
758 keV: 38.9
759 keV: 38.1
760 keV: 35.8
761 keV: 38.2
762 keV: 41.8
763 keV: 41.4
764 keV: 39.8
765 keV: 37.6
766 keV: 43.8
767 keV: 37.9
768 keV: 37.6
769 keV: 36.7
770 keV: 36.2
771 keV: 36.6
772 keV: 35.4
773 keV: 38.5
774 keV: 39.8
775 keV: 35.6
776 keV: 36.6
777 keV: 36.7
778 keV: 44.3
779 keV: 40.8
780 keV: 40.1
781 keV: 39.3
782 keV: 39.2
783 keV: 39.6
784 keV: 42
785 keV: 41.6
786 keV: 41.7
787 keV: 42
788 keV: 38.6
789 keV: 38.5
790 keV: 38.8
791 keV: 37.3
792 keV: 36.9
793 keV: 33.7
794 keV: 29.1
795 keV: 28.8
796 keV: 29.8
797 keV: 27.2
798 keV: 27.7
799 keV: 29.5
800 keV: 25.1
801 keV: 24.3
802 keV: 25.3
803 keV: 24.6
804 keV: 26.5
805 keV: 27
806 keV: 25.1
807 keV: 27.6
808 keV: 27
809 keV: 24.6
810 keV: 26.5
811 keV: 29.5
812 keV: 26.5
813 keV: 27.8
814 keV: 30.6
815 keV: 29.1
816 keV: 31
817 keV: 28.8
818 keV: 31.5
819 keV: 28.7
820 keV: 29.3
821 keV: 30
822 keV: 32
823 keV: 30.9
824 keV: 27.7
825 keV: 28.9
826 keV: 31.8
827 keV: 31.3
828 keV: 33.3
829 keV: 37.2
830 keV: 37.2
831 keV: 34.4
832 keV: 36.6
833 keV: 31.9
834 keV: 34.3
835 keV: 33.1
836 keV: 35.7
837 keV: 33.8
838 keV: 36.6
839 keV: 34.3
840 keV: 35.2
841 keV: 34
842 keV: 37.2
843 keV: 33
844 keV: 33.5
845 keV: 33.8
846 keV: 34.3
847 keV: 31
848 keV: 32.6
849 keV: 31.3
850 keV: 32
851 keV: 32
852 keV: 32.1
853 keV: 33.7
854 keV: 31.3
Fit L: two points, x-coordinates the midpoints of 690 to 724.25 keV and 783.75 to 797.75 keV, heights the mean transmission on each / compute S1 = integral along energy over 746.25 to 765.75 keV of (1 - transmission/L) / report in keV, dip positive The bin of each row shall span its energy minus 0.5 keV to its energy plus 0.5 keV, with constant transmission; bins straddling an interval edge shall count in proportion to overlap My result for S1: -4.6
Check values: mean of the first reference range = 23.9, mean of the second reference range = 35.9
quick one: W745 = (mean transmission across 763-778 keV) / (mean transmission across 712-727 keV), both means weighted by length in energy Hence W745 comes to 2.20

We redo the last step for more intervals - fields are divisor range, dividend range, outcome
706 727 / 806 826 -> 1.51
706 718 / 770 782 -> 1.87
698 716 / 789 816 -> 1.16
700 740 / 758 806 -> 1.56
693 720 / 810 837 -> 1.28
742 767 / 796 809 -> 0.70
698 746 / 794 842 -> 1.24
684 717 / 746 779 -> 1.40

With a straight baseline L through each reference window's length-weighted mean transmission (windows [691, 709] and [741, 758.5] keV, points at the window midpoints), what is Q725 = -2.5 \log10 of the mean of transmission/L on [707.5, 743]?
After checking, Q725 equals 0.42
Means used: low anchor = 28.8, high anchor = 36.7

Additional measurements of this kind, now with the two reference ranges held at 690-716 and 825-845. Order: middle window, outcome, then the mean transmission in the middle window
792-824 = 0.154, 28.4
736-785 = -0.238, 37.2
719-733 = 0.384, 19.5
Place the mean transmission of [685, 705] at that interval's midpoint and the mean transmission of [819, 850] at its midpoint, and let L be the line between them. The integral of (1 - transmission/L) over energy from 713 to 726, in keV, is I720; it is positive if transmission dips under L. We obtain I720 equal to 5.8 keV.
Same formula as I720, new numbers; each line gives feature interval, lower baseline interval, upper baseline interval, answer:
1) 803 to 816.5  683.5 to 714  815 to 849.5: 1.9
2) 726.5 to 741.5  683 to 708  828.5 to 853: 2.4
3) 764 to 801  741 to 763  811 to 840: -1.6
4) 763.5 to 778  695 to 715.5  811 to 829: -4.9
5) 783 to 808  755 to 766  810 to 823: 1.0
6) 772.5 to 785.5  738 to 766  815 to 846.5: -1.5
